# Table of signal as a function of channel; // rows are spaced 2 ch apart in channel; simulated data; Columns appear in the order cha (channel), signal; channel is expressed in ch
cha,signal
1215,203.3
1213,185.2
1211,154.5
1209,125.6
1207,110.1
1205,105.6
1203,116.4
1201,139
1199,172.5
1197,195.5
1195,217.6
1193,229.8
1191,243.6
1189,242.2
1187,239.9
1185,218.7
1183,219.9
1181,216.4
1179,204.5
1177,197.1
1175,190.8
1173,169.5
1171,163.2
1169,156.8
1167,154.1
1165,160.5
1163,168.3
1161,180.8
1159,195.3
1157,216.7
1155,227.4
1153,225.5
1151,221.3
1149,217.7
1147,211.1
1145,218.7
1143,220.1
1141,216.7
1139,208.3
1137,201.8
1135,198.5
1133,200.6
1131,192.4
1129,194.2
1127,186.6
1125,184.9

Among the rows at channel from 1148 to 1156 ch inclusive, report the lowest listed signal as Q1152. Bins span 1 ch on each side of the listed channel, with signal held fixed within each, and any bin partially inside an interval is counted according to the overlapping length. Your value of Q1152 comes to 217.7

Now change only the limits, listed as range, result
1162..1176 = 154.1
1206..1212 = 110.1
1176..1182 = 197.1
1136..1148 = 201.8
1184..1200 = 172.5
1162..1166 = 160.5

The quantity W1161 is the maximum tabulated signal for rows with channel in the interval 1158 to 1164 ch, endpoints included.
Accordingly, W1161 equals 195.3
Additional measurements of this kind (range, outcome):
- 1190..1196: 243.6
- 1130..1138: 201.8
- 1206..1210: 125.6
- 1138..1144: 220.1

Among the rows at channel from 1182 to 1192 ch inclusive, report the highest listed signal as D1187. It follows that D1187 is 243.6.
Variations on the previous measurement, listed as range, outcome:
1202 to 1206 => 116.4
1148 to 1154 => 225.5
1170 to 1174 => 169.5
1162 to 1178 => 197.1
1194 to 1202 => 217.6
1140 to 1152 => 221.3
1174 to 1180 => 204.5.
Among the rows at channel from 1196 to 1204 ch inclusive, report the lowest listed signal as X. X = 116.4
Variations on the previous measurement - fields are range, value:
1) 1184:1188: 218.7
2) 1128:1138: 192.4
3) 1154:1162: 180.8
